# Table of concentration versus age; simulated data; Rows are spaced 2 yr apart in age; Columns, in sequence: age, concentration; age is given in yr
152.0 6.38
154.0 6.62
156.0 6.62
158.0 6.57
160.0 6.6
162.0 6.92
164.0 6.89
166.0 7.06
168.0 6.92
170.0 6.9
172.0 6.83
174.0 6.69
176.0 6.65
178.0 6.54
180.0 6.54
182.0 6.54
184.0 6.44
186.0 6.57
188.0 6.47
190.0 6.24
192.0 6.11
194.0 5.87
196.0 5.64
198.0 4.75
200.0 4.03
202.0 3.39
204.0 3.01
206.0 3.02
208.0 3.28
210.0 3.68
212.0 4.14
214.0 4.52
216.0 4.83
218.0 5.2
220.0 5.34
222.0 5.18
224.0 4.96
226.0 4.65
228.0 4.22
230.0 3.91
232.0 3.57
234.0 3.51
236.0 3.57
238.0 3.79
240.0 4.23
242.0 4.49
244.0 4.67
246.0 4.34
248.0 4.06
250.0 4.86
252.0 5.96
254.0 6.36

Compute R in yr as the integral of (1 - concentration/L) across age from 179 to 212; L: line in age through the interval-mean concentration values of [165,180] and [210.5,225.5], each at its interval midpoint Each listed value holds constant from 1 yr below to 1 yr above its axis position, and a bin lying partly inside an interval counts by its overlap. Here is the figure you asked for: 4.5 yr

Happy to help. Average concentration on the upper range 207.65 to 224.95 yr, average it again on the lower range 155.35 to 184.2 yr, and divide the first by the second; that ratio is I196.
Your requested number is 0.69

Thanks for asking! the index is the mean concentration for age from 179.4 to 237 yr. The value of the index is 4.79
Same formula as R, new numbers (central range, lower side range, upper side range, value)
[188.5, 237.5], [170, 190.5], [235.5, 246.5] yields 7.7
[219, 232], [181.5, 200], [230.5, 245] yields -0.4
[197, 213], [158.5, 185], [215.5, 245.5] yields 5.2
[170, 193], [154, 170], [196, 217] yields -4.2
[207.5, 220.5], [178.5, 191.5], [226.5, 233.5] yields 0.9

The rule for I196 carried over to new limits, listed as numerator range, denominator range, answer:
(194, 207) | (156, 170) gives 0.60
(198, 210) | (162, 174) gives 0.51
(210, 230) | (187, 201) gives 0.84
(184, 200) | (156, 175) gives 0.86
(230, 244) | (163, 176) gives 0.57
